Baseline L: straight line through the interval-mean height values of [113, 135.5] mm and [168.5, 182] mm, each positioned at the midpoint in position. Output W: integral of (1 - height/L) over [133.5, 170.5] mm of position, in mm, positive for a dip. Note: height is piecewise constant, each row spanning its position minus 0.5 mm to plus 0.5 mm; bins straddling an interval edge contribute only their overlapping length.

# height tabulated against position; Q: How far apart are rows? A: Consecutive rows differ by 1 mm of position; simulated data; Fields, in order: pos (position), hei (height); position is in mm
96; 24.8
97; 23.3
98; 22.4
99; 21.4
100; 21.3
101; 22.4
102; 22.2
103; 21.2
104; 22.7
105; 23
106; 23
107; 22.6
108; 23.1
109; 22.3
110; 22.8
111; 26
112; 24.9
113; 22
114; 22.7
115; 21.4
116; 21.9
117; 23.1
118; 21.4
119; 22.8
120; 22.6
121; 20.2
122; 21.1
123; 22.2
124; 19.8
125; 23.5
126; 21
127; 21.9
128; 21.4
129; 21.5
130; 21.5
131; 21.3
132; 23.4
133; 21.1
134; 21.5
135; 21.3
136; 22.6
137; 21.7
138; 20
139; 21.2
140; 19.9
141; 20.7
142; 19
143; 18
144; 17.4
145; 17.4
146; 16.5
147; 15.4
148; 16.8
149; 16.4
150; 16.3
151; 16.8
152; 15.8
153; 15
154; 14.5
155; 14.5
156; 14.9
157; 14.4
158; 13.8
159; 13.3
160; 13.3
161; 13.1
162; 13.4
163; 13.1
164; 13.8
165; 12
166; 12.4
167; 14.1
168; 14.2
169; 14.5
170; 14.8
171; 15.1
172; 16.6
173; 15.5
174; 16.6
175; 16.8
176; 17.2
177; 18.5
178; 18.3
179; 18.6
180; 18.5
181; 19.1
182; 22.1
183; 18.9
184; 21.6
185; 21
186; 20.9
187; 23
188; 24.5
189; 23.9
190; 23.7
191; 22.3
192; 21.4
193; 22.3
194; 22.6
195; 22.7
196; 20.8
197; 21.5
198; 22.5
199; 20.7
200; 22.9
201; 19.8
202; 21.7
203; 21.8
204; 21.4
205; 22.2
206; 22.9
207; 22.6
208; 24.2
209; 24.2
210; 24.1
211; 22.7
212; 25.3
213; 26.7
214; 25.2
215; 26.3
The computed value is 5.8 mm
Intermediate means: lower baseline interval 21.8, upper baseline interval 17.1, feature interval 16.3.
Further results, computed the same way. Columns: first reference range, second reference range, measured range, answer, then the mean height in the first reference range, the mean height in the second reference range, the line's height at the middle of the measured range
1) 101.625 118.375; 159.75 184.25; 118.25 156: 0.7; 22.7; 16.1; 19.8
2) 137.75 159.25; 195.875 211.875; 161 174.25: 3.2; 16.7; 22.4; 18.7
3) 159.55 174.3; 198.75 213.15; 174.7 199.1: -3.2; 14.1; 22.8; 18.6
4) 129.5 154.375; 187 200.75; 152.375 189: 7.7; 18.9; 22.4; 20.8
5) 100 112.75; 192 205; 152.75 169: 6.2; 22.9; 21.7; 22.2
